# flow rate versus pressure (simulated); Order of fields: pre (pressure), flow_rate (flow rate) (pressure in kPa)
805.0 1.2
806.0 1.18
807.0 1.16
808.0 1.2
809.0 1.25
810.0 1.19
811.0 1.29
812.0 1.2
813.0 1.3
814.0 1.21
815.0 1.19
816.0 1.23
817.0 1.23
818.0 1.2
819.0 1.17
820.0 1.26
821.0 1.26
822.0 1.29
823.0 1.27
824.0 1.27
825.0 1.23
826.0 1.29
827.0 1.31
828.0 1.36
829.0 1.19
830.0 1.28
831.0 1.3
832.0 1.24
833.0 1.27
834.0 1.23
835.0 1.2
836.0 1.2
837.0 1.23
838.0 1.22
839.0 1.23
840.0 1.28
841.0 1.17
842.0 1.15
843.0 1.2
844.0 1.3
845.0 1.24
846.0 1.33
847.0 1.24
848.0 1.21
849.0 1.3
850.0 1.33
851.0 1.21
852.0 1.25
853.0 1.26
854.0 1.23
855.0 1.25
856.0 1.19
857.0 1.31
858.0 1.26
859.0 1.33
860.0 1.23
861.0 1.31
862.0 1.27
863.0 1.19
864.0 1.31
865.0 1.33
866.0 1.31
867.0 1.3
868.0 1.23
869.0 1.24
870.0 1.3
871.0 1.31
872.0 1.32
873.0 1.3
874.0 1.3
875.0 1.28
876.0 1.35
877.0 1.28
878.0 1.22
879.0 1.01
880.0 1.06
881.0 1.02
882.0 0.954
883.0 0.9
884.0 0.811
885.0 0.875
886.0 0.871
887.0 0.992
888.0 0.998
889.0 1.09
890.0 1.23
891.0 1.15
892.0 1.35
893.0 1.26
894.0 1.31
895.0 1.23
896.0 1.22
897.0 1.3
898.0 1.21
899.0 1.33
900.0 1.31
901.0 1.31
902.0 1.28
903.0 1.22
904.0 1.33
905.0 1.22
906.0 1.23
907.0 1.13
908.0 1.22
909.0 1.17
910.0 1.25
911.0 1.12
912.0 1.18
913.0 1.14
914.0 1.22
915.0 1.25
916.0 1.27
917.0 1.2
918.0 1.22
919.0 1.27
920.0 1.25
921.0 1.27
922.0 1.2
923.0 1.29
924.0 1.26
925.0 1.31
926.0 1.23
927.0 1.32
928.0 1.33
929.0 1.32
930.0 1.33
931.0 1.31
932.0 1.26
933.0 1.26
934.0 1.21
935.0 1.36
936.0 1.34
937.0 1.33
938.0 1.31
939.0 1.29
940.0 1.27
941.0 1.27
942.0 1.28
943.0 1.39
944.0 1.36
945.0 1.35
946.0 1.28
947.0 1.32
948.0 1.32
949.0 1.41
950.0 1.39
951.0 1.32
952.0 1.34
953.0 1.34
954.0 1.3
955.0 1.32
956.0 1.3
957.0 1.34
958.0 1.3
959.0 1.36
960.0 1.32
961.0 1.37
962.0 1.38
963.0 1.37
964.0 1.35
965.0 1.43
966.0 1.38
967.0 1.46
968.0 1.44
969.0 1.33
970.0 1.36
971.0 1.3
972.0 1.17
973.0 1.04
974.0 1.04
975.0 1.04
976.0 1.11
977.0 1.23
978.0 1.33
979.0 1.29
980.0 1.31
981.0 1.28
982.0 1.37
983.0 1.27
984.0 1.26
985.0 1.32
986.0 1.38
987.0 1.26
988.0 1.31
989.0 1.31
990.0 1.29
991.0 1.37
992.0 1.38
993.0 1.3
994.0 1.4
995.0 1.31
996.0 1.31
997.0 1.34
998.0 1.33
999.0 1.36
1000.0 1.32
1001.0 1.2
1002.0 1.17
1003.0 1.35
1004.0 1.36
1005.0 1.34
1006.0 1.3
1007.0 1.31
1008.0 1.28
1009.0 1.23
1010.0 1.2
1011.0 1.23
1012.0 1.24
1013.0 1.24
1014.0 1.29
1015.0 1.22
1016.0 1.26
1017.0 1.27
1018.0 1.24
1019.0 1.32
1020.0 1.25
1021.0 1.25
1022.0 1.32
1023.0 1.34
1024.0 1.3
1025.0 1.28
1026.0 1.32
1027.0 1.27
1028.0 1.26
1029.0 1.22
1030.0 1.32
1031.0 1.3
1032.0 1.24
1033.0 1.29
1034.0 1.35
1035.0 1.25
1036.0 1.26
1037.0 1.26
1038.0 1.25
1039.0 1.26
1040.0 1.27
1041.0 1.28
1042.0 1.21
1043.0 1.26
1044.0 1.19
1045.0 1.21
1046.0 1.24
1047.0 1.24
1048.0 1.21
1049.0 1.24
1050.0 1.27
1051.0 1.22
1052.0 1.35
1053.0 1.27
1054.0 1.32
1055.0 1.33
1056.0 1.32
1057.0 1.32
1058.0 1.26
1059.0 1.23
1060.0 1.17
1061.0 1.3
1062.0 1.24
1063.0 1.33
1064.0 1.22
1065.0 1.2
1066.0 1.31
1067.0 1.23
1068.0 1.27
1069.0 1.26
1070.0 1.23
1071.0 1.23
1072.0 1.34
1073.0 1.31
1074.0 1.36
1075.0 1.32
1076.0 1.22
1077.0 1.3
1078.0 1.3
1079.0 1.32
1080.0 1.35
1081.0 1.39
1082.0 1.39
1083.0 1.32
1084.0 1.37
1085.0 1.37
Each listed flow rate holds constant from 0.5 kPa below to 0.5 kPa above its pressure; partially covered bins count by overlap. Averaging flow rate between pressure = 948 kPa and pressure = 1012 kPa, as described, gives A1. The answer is 1.3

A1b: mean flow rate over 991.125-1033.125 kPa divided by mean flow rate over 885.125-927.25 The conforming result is 1.06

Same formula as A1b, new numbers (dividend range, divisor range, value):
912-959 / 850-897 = 1.08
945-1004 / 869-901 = 1.12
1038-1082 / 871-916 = 1.08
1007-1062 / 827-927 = 1.04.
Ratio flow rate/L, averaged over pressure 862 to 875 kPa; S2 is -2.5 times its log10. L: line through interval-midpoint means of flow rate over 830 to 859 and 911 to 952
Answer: -0.025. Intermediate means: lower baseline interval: 1.25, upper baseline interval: 1.29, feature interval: 1.29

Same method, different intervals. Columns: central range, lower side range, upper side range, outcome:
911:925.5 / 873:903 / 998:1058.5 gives -0.045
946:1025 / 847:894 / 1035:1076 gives -0.052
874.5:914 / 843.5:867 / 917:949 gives 0.104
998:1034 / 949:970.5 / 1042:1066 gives 0.017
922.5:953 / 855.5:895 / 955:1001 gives -0.044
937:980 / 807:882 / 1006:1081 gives -0.040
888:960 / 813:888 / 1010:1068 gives -0.032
